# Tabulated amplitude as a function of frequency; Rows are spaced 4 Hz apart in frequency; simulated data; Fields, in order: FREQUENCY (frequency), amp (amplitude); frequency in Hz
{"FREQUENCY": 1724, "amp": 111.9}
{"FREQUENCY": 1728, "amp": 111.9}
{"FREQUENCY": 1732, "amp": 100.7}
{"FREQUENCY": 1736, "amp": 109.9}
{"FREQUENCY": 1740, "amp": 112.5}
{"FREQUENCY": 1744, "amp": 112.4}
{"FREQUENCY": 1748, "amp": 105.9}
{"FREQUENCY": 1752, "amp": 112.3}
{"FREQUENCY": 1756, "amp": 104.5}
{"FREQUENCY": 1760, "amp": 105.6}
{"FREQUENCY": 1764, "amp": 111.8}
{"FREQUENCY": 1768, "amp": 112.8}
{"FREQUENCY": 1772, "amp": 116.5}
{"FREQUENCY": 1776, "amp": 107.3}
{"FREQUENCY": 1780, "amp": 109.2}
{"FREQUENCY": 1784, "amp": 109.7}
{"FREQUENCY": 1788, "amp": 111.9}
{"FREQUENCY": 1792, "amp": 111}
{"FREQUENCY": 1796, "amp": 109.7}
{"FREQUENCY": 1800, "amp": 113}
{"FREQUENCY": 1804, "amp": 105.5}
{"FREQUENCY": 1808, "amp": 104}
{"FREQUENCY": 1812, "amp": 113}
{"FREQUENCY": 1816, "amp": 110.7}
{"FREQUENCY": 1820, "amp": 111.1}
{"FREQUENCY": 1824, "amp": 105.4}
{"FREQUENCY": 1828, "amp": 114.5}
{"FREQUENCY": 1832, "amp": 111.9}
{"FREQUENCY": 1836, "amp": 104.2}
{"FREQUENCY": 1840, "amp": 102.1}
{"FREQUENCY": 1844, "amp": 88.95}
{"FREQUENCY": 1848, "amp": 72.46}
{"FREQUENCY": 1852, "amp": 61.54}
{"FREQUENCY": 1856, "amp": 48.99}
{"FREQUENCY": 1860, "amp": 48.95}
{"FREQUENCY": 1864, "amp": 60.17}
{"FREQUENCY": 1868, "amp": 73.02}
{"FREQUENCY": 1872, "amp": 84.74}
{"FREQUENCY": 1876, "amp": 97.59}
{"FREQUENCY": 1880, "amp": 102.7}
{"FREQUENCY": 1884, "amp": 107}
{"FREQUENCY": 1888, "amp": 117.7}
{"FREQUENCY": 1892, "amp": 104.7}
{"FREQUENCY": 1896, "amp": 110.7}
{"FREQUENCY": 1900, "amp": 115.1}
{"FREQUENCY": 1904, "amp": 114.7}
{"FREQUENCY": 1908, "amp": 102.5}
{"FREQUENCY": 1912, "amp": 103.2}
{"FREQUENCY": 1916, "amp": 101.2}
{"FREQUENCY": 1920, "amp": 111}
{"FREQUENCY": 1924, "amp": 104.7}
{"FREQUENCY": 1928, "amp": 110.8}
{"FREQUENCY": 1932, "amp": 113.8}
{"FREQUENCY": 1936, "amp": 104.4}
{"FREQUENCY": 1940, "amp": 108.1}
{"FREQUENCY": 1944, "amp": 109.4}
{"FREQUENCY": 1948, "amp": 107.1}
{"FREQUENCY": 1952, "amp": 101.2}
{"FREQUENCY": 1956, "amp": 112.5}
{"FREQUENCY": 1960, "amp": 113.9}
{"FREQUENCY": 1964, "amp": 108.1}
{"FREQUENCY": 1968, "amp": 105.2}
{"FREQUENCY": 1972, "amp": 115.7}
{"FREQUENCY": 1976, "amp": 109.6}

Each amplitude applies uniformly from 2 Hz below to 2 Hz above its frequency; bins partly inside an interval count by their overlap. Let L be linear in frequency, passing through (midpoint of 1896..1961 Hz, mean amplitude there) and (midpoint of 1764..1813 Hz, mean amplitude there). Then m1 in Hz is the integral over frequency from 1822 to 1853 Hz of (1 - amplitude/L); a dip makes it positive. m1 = 3.8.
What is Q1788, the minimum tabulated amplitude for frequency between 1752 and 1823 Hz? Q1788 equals 104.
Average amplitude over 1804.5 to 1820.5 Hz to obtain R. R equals 109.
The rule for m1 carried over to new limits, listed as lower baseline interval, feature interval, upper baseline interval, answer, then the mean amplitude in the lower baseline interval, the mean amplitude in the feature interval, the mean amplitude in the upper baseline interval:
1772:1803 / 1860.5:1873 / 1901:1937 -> 4.6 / 111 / 68.8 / 108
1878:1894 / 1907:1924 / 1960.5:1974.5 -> 0.7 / 108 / 105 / 110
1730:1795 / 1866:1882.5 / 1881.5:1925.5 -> 2.8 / 110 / 90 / 108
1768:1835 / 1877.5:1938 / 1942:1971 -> 0.5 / 110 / 108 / 108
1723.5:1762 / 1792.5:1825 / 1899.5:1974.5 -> -0.2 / 109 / 109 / 108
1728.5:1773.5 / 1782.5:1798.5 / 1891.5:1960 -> -0.2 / 110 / 111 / 108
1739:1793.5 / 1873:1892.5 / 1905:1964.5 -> 0.6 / 110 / 105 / 108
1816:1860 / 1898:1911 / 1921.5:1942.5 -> -0.9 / 91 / 110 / 108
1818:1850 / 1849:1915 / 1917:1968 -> 8.8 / 101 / 90.7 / 108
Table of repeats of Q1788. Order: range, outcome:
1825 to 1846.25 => 88.95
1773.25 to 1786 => 107.3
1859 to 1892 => 48.95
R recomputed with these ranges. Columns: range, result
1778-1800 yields 111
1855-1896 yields 86.7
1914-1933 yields 108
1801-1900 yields 94.8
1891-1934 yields 108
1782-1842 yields 109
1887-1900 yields 111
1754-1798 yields 110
